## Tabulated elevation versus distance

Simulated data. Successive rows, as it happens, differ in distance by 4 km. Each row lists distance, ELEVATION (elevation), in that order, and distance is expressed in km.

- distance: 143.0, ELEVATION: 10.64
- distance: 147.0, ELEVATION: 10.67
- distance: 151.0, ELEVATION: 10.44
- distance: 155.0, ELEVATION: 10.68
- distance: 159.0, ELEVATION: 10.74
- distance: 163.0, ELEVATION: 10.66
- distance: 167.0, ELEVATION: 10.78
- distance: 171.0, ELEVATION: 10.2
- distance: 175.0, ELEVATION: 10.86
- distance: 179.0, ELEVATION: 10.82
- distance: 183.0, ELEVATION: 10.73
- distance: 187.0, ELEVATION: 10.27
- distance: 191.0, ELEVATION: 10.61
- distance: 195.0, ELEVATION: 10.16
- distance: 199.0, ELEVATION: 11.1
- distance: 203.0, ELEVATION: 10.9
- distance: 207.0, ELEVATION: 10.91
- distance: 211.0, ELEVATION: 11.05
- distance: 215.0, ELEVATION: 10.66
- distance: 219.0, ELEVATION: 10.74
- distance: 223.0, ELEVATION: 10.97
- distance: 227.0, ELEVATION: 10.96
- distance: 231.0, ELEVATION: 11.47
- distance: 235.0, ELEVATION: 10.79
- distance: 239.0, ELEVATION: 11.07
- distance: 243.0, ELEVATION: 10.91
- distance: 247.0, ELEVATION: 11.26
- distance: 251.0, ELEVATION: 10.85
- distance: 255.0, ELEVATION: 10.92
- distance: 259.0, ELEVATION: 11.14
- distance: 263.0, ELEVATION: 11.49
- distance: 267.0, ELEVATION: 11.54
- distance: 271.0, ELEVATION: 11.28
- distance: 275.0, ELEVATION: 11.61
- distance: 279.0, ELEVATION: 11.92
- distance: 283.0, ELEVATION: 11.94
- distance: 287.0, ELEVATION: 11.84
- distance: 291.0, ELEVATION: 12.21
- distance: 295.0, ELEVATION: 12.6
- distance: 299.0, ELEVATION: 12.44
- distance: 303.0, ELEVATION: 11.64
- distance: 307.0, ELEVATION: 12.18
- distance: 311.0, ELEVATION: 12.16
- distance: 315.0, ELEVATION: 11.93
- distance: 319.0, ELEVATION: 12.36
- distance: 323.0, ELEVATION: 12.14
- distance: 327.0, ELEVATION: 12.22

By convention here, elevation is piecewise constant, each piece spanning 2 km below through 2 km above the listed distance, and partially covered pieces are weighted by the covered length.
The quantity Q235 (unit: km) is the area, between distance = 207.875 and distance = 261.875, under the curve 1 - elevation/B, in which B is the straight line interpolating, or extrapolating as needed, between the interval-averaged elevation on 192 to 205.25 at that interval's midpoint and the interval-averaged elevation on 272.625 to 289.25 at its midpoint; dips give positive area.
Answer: 1.0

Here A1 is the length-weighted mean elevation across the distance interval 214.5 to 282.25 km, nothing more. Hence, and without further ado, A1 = 11.2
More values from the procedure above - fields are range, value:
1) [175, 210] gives 10.7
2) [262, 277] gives 11.5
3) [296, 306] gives 12.1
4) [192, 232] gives 10.9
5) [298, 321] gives 12.1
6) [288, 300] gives 12.4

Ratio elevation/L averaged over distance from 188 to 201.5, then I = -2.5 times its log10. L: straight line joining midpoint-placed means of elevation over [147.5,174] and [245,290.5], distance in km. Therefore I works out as 0.03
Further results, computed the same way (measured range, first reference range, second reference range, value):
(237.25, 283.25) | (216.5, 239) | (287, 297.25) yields 0.032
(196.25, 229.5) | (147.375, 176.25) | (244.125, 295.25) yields 0.015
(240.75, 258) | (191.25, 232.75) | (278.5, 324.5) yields 0.039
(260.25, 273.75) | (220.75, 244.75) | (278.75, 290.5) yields 0.019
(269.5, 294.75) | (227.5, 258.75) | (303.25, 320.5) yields -0.021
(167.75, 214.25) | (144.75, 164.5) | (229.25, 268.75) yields 0.014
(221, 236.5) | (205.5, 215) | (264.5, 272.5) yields 0.002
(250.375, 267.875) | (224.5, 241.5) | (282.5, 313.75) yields 0.029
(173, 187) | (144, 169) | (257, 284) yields 0.012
